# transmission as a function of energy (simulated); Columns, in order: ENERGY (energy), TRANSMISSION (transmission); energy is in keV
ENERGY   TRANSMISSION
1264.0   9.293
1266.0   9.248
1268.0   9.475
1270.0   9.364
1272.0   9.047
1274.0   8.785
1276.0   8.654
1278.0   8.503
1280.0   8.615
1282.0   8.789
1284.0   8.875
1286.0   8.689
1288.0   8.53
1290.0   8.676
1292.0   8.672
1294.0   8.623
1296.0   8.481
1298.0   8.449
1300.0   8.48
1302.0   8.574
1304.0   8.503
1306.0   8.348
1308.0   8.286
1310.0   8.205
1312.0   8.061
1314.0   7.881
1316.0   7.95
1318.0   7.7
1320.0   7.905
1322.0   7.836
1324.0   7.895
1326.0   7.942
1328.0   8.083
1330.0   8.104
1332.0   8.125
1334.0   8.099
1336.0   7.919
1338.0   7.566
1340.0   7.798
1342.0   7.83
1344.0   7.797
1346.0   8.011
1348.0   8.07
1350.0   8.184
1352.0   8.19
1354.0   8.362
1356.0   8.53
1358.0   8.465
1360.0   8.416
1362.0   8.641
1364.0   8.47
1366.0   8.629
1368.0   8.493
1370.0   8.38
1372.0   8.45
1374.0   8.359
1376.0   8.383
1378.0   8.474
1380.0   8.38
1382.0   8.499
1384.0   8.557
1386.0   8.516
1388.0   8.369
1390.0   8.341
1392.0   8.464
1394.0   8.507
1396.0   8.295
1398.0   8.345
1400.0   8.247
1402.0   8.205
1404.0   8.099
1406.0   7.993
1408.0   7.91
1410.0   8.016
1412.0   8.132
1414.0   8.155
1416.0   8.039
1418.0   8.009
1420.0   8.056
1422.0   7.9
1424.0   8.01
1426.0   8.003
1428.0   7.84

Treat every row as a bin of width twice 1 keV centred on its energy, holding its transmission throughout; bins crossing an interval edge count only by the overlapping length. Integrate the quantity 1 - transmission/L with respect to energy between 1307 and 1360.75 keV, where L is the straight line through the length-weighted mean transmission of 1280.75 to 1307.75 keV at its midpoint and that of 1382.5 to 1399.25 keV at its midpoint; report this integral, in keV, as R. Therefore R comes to 3.0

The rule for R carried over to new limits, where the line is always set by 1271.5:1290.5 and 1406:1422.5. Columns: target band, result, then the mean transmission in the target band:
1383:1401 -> -0.6 keV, 8.4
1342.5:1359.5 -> 0.3 keV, 8.2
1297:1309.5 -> 0.2 keV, 8.43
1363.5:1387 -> -0.7 keV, 8.47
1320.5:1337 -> 0.9 keV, 8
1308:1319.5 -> 0.7 keV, 7.99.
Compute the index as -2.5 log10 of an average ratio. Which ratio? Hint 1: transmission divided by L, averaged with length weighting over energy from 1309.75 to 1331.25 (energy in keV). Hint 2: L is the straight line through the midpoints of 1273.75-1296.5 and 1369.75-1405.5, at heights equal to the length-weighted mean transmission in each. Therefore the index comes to 0.08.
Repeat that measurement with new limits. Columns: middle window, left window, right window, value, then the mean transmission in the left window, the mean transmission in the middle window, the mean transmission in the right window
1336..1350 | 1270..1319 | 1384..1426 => 0.06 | 8.49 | 7.87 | 8.19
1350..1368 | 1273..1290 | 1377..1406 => 0.00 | 8.68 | 8.45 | 8.37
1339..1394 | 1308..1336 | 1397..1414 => -0.04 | 7.99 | 8.34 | 8.12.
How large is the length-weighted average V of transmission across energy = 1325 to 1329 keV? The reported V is 8.01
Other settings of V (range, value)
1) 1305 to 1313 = 8.22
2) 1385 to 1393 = 8.42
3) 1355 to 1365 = 8.5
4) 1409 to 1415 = 8.1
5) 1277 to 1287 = 8.69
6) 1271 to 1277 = 8.83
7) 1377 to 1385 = 8.48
